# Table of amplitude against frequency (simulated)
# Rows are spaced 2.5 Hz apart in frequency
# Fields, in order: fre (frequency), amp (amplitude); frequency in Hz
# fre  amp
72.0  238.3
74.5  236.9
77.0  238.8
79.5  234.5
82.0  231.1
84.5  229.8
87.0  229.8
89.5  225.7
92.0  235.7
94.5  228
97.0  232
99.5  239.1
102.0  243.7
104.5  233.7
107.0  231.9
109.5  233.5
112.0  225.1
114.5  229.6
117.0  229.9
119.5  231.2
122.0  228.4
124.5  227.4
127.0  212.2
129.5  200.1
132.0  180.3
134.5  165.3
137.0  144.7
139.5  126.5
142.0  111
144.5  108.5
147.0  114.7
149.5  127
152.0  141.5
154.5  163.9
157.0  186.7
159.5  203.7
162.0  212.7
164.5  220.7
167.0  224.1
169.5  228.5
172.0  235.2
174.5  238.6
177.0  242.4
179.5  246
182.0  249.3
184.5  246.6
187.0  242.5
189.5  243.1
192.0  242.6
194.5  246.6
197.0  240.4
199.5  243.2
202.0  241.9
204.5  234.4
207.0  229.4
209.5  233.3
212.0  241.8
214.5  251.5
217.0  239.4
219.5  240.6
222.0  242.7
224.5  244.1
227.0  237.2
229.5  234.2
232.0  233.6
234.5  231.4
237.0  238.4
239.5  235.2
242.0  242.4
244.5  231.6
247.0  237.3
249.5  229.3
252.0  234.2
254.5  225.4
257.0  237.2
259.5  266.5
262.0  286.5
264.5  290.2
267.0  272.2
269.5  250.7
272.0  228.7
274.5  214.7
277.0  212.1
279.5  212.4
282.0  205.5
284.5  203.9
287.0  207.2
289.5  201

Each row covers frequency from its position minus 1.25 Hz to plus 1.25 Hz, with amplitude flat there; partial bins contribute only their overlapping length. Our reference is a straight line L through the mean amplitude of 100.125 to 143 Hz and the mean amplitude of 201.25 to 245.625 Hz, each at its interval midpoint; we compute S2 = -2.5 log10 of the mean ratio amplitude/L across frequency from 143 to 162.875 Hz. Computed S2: 0.35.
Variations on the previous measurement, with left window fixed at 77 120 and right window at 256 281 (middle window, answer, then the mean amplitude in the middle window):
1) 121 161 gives 0.39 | 165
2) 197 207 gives 0.01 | 239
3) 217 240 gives 0.03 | 238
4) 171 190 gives -0.02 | 243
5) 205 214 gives 0.03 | 236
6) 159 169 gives 0.10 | 217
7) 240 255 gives 0.05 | 234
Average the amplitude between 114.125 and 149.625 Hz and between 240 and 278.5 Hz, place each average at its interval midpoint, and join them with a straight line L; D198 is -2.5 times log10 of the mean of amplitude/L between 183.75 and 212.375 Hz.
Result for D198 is -0.142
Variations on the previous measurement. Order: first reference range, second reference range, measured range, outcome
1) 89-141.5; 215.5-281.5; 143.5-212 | 0.05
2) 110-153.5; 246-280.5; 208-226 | -0.10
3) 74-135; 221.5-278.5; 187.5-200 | -0.03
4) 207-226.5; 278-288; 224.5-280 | -0.08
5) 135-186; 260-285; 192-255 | -0.10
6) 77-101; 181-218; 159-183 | 0.04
